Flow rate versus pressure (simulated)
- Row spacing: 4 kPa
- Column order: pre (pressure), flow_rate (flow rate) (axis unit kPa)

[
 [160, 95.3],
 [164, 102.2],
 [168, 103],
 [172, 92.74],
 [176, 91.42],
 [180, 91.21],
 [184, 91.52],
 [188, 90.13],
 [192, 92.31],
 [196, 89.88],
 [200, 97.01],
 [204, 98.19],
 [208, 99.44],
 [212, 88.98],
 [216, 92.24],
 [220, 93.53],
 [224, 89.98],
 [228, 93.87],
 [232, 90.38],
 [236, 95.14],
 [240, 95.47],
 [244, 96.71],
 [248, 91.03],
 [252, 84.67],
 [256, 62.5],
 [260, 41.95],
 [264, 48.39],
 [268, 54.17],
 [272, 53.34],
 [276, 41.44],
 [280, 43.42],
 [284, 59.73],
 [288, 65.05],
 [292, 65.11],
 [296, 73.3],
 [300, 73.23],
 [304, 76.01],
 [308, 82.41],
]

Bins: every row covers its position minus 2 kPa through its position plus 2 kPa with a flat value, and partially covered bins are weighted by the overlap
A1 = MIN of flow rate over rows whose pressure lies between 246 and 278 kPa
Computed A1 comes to 41.44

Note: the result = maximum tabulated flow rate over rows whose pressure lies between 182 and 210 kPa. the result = 99.44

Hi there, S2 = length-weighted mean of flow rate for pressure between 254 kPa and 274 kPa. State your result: 52.1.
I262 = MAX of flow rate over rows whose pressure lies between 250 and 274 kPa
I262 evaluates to 84.67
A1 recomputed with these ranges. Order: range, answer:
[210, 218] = 88.98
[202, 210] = 98.19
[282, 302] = 59.73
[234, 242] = 95.14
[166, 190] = 90.13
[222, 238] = 89.98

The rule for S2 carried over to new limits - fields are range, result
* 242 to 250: 93.9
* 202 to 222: 94.5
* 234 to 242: 95.3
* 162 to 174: 99.3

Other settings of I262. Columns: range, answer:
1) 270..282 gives 53.34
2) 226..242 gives 95.47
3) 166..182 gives 103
